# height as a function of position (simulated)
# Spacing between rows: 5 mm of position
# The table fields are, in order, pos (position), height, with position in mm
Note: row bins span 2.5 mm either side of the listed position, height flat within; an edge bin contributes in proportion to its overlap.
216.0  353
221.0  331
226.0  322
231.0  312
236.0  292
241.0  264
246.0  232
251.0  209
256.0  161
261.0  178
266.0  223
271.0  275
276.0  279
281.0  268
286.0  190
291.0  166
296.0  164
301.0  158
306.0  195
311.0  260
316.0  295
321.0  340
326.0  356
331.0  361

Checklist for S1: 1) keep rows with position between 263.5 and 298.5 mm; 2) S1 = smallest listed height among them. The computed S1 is 164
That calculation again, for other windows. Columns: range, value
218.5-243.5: 264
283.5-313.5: 158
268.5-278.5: 275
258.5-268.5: 178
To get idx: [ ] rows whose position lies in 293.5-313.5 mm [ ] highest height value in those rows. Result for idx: 260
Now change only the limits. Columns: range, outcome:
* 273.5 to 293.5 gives 279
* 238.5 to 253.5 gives 264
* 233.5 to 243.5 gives 292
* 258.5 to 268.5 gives 223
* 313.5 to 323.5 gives 340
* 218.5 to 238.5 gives 331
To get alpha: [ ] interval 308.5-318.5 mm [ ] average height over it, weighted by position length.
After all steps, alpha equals 278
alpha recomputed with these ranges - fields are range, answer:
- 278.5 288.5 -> 229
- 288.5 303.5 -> 163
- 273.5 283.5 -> 274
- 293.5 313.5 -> 194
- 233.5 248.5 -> 263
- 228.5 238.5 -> 302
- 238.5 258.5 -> 216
